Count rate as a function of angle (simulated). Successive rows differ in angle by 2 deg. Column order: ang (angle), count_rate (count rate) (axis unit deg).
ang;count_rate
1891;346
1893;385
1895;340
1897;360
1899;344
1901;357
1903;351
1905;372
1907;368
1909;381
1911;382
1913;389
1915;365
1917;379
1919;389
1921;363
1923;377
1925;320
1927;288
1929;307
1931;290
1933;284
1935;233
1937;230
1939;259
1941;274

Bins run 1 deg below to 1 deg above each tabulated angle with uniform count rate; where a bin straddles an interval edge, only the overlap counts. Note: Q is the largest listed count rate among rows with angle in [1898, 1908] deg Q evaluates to 372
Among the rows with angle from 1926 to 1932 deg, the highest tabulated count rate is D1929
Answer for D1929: 307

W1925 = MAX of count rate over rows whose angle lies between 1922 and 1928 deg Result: 377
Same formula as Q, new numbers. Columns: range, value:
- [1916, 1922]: 389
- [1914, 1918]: 379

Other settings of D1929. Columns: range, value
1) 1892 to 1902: 385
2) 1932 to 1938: 284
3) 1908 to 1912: 382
